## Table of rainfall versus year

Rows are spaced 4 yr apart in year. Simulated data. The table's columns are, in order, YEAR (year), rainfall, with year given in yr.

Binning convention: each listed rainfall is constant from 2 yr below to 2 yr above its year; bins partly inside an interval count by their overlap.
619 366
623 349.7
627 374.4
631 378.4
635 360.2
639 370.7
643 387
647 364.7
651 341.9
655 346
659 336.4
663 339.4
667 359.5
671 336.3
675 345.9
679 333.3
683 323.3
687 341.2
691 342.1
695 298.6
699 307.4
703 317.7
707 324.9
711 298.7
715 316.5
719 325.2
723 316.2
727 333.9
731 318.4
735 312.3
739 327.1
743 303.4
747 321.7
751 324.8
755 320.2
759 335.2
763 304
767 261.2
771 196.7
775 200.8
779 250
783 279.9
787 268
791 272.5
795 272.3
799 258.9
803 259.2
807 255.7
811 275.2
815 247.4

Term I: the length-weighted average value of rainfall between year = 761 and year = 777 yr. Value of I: 241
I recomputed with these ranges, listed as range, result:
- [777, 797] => 269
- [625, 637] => 371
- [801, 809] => 257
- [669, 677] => 341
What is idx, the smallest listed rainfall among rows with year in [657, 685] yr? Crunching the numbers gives 323.3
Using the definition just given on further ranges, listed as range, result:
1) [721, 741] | 312.3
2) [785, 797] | 268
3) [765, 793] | 196.7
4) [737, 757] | 303.4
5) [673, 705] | 298.6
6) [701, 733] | 298.7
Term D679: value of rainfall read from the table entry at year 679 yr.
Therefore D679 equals 333.3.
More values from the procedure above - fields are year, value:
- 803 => 259.2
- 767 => 261.2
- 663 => 339.4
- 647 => 364.7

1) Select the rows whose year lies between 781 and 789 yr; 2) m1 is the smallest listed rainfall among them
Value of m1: 268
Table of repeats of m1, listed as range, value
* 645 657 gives 341.9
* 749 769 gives 261.2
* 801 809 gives 255.7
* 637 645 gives 370.7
